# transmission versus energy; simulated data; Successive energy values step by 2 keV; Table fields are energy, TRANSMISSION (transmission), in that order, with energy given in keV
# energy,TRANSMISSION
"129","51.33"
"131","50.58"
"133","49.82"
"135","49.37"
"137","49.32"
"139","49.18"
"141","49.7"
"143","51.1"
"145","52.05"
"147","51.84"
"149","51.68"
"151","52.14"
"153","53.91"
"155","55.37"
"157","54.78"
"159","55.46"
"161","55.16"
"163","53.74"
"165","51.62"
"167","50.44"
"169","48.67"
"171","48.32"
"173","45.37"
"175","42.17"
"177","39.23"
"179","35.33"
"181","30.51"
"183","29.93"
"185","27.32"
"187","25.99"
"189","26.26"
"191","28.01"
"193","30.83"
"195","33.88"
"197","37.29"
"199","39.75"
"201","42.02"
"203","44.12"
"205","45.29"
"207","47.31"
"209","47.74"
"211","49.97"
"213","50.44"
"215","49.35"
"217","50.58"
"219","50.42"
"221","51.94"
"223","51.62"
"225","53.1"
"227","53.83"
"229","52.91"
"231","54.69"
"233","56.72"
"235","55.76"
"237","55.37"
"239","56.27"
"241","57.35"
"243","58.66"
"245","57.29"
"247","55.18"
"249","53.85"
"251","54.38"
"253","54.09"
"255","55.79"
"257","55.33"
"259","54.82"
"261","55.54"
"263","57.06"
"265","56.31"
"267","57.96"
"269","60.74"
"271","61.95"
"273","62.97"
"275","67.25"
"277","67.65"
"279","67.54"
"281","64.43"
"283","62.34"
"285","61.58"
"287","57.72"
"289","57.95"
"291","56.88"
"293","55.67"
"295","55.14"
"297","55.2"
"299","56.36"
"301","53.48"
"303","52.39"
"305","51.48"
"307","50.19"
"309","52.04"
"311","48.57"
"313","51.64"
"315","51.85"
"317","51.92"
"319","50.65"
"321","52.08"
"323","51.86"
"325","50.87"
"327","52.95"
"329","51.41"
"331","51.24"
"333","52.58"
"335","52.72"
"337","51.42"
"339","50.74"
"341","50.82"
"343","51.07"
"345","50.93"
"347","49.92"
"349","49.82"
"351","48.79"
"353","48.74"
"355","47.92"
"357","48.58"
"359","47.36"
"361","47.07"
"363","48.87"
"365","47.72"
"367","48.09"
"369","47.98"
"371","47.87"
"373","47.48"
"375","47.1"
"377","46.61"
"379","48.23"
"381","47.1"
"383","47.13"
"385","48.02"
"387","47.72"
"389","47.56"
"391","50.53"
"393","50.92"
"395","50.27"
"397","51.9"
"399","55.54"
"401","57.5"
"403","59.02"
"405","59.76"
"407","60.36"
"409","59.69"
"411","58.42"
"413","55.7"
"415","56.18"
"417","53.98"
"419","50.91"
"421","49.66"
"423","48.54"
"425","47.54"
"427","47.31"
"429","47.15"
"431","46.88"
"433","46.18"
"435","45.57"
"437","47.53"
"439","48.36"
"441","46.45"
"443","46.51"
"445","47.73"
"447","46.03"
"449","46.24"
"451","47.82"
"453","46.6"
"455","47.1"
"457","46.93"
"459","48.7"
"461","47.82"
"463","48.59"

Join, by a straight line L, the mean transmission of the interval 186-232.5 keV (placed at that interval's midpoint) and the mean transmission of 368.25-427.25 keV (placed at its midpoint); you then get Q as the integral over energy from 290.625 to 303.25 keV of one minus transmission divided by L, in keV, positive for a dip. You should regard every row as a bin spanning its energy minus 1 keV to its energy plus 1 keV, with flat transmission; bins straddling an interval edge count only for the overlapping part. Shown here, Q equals -1.9 keV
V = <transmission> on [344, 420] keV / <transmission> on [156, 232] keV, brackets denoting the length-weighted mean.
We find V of 1.15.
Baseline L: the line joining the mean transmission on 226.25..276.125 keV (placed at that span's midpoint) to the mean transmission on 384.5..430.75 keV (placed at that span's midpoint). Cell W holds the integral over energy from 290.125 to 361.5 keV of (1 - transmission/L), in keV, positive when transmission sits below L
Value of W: 4.5 keV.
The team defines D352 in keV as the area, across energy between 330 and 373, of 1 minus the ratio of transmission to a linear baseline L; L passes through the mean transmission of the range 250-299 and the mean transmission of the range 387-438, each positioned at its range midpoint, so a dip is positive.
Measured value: 4.41 keV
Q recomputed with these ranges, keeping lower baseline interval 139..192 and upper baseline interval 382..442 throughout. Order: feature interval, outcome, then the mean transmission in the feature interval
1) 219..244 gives -4.3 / 54.7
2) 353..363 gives 0.4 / 47.9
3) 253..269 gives -3.0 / 56.3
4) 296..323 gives -1.9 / 52.1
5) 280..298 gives -3.9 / 58.5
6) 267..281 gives -4.8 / 64.2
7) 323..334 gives -0.6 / 51.8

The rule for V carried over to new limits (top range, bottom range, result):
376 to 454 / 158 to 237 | 1.12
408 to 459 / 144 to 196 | 1.13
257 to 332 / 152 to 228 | 1.26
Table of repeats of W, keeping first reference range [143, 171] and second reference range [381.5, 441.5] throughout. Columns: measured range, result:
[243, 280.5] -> -4.8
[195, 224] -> 3.2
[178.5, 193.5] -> 6.7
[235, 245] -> -0.9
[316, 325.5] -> 0.1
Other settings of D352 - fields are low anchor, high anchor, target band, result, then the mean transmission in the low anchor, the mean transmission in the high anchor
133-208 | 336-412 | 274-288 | -4.8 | 44.2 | 50.6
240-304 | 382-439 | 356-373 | 1.9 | 58.2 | 51.6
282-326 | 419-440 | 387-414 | -3.2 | 54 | 47.6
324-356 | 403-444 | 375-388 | 0.9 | 50.7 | 51.3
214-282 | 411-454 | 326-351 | 0.8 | 56.7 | 48.7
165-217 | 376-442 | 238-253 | -4.6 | 40.3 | 51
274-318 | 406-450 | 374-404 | 1.0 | 56.8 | 50.1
